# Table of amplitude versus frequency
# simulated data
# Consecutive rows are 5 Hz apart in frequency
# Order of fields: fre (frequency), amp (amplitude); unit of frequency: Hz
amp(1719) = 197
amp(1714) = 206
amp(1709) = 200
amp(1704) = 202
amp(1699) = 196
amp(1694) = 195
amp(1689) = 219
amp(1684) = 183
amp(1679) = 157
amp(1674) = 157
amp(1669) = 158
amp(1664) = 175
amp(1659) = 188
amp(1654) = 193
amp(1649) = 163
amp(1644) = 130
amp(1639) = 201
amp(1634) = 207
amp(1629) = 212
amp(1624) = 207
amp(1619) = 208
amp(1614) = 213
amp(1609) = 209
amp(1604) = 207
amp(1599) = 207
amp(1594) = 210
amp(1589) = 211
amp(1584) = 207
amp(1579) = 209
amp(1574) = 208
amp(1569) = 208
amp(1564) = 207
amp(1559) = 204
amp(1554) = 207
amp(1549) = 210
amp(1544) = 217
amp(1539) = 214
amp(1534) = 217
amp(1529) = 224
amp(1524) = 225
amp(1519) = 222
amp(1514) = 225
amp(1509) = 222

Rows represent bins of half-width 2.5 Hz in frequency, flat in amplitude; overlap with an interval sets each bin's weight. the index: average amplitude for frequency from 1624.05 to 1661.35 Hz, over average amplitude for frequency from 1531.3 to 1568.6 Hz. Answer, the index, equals 0.88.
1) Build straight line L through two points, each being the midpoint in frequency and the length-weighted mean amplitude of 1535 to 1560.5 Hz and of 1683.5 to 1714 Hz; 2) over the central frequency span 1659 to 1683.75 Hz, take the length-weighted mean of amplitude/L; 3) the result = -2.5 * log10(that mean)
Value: 0.214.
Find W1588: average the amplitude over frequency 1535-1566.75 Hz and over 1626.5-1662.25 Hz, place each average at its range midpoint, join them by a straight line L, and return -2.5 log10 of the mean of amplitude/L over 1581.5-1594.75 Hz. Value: -0.05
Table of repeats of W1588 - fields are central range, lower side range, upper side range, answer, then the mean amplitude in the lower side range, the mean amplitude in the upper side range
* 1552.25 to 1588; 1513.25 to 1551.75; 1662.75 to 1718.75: 0.02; 219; 187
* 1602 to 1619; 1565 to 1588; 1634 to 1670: -0.09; 208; 176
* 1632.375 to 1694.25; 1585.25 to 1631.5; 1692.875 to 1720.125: 0.15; 209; 200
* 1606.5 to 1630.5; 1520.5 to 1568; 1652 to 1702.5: -0.07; 214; 182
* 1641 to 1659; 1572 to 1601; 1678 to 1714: 0.20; 209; 196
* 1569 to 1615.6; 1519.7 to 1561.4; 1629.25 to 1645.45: -0.05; 215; 187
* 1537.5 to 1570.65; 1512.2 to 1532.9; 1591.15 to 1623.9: 0.04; 223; 209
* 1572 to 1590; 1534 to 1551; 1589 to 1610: 0.01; 214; 209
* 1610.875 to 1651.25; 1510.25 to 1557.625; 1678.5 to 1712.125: 0.06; 218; 196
